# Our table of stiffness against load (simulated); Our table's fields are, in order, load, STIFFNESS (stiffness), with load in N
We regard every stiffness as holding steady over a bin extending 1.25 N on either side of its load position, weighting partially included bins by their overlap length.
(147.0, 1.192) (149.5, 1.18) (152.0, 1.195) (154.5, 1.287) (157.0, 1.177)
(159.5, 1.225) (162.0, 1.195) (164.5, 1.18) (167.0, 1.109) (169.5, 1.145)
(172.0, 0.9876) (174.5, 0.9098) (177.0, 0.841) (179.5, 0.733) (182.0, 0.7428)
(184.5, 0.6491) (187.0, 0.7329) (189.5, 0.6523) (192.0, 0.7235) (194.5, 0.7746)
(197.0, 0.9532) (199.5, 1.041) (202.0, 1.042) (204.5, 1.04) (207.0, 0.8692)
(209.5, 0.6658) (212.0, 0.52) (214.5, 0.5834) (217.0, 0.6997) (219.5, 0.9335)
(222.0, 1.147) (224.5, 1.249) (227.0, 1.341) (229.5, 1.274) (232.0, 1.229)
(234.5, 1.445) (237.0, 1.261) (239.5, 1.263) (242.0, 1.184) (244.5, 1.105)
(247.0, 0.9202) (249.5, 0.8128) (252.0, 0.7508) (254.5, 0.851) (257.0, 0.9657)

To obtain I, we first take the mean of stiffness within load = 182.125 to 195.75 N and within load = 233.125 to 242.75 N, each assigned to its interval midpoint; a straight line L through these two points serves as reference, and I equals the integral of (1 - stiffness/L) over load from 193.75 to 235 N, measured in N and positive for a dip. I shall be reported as 1.1 N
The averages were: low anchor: 0.709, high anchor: 1.29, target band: 0.983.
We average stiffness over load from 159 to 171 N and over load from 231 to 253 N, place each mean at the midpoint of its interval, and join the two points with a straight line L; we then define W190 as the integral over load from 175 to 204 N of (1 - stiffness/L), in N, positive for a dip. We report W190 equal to 8.3 N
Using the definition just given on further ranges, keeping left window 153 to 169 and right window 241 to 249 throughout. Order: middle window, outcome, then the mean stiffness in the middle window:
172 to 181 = 2.5 N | 0.848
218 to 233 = -1.5 N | 1.19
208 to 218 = 4.3 N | 0.621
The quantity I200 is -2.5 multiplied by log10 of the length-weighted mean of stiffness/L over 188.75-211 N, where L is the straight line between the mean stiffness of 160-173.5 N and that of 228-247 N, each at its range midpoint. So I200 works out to 0.33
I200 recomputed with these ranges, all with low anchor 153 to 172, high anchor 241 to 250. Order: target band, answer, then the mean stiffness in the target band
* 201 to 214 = 0.32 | 0.809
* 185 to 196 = 0.48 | 0.721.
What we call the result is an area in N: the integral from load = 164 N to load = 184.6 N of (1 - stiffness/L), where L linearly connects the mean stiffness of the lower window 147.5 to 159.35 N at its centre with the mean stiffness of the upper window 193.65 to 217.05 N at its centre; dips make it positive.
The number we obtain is 2.60 N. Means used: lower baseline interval 1.21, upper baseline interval 0.826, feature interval 0.928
